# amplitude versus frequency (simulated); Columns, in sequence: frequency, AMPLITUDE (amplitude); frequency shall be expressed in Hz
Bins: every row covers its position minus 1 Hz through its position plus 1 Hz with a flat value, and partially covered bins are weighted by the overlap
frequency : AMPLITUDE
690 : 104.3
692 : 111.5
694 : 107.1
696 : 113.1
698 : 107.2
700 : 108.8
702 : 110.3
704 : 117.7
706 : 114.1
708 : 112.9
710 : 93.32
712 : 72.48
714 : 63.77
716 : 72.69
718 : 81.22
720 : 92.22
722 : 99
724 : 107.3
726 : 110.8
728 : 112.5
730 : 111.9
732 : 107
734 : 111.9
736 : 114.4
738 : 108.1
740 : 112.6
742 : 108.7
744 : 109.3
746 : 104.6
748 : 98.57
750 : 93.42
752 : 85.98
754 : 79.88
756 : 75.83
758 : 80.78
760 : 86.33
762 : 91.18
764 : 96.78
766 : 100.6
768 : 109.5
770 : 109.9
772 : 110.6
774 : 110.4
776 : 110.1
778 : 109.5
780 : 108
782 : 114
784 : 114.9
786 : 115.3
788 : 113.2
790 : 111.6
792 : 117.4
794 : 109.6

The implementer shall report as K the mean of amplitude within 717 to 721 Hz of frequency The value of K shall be 86.7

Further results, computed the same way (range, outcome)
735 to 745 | 111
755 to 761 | 81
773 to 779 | 110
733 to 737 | 113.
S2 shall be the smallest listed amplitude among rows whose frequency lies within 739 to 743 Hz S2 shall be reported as 108.7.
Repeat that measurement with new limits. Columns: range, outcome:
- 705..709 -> 112.9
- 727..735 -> 107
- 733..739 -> 108.1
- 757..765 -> 80.78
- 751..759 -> 75.83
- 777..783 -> 108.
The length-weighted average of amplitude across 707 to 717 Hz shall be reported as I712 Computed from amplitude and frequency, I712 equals 83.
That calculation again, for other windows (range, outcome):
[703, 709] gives 115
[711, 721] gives 76.5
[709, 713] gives 82.9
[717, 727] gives 98.1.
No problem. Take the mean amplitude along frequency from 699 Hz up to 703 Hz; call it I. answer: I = 110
